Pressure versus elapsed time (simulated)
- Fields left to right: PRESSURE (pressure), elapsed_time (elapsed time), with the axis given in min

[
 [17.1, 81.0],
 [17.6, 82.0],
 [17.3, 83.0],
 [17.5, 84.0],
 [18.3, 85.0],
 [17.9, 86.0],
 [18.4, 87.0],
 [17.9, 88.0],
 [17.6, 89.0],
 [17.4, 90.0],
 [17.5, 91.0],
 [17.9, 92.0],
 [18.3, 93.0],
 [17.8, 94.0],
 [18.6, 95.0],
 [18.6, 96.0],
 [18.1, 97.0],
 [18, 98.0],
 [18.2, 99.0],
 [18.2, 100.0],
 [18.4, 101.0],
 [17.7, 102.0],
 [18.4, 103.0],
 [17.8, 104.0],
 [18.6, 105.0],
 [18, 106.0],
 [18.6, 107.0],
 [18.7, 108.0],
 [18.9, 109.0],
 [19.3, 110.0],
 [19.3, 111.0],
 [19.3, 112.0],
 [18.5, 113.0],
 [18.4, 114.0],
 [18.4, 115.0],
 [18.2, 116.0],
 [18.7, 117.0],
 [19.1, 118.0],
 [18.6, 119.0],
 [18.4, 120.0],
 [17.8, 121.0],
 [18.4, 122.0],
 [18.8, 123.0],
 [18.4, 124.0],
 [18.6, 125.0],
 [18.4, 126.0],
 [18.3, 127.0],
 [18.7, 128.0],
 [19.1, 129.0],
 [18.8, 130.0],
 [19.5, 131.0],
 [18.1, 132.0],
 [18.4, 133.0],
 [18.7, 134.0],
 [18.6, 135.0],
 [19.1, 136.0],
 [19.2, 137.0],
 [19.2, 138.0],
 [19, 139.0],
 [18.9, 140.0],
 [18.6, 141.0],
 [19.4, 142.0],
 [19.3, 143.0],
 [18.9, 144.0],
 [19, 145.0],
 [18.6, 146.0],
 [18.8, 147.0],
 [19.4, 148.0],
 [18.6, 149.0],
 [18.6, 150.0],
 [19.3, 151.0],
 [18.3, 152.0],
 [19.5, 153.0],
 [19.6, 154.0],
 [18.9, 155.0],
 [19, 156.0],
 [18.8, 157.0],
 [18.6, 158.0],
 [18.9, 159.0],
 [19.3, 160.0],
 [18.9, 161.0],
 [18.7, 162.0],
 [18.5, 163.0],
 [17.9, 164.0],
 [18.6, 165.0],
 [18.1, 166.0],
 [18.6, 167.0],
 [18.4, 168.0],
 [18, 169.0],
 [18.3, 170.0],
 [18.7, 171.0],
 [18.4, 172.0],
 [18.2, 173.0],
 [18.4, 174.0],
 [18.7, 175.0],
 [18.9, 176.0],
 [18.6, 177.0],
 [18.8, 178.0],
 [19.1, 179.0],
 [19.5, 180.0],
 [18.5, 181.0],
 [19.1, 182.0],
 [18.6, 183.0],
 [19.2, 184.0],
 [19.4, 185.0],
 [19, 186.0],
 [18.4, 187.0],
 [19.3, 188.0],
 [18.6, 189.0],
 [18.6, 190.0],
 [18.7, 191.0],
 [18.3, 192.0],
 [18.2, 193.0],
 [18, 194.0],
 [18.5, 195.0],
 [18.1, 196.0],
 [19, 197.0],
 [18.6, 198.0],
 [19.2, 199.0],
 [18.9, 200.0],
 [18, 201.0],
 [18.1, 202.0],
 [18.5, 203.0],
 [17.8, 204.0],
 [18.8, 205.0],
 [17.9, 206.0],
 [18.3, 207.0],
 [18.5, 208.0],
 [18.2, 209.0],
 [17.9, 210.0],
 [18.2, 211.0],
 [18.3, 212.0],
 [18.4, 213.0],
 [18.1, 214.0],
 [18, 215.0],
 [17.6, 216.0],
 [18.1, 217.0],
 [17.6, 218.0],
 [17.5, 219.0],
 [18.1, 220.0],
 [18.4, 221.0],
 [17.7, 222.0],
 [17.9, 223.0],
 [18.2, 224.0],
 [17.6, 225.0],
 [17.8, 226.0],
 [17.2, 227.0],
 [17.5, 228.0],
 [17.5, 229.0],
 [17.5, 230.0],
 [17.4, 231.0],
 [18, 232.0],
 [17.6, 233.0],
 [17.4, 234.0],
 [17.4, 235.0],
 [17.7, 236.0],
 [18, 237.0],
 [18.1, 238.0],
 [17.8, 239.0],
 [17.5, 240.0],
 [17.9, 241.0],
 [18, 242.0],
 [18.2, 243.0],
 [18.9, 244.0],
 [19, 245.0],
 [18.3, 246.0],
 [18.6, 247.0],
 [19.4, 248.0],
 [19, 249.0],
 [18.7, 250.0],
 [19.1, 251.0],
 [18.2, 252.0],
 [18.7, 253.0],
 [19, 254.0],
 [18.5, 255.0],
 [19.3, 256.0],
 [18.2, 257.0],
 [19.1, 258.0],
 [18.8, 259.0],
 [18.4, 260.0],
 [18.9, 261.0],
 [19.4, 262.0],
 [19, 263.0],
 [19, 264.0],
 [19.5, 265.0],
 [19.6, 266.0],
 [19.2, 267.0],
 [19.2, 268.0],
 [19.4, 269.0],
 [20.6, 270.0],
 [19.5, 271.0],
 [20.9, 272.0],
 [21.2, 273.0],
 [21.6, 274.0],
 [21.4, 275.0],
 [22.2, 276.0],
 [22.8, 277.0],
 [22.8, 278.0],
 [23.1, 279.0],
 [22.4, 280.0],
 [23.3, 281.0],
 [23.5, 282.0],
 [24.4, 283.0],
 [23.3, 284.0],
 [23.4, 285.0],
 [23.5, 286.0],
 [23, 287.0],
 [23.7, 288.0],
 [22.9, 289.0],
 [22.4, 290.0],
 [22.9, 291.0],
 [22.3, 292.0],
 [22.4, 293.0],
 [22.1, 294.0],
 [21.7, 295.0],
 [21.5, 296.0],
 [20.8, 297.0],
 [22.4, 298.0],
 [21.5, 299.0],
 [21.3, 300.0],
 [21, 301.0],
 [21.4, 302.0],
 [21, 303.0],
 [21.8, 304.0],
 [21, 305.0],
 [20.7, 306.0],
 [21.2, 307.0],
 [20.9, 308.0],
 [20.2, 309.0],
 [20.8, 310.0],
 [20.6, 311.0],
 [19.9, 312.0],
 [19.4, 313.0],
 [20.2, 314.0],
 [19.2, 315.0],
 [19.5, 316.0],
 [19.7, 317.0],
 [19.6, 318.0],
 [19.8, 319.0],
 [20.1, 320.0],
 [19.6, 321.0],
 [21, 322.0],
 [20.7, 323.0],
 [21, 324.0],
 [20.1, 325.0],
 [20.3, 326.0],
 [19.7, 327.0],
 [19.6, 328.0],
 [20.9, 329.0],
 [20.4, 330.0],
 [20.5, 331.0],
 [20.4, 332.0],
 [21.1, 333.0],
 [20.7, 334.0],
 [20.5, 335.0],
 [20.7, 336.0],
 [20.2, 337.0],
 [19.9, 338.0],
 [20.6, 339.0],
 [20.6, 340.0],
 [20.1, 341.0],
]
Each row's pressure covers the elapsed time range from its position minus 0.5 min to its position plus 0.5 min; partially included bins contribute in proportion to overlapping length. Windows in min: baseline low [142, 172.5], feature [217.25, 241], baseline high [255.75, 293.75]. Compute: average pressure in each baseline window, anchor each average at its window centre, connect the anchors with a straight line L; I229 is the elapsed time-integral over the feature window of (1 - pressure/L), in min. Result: 3.0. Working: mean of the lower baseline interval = 18.8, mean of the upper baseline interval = 21.2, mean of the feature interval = 17.7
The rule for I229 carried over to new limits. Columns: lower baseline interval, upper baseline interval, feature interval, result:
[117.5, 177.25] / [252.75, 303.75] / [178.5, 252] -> 6.2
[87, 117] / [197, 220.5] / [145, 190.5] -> -1.3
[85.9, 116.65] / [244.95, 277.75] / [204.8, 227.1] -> 1.4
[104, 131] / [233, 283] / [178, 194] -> 0.2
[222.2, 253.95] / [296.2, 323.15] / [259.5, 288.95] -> -3.0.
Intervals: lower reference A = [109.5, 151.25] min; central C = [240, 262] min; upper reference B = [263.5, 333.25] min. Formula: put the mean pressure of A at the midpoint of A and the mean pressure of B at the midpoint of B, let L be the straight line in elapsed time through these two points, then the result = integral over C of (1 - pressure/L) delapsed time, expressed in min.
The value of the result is 1.9 min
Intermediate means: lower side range 18.8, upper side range 21.1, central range 18.7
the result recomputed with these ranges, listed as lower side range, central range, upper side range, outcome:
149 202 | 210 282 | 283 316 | 5.0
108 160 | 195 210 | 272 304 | 1.4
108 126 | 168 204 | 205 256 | -0.6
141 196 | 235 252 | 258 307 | 1.8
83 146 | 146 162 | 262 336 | 0.1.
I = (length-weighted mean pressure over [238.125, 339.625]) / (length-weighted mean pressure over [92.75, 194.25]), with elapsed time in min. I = 1.10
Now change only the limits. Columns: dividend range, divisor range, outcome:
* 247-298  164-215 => 1.13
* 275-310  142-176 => 1.18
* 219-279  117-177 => 1.01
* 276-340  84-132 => 1.16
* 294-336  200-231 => 1.15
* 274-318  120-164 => 1.16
